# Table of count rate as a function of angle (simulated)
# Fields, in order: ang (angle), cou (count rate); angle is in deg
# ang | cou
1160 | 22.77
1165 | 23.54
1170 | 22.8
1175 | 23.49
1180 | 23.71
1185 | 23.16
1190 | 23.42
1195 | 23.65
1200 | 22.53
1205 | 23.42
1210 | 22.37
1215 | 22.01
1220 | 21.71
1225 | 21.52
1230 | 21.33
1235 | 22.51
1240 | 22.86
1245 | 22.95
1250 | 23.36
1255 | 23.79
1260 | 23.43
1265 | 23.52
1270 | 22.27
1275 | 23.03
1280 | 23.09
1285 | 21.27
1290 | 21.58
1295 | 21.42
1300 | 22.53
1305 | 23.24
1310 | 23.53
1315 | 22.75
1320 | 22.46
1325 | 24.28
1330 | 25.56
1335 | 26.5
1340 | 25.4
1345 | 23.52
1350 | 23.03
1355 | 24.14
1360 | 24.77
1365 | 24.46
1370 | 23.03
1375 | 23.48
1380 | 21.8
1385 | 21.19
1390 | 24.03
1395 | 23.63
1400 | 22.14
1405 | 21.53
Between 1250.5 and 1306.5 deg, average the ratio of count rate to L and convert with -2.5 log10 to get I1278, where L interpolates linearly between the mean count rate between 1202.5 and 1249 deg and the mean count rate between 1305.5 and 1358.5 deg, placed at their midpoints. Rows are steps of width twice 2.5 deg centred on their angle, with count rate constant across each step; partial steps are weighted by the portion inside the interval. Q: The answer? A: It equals 0.025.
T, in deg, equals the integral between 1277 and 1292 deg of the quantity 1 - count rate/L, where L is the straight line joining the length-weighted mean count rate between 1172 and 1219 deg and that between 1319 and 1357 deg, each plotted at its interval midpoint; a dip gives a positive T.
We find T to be 1.2 deg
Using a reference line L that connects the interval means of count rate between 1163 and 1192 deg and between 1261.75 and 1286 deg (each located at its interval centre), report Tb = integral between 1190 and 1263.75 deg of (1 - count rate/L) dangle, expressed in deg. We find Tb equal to 1.04 deg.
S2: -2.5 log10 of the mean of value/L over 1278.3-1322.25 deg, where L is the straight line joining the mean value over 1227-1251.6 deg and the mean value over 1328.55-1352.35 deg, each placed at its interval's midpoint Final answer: 0.07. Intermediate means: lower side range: 22.6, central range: 22.4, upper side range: 24.8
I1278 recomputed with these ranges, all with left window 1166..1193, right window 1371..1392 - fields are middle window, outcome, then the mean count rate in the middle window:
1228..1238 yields 0.06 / 22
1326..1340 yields -0.13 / 25.7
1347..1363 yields -0.06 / 24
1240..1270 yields -0.01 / 23.3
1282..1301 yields 0.06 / 21.7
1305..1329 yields -0.03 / 23.4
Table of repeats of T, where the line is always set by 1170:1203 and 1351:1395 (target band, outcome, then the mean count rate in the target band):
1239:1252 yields 0.14 deg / 23.1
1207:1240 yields 1.84 deg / 22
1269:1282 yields 0.27 deg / 22.8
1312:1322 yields 0.29 deg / 22.7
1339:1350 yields -0.31 deg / 24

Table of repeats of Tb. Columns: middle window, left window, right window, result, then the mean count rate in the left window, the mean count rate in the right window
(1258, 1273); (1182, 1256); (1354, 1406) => -0.16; 22.7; 23.1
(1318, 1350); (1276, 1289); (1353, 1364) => -1.06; 22.2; 24.5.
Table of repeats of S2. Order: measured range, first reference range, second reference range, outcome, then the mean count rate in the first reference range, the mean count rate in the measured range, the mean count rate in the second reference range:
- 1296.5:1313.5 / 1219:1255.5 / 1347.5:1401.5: -0.01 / 22.5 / 23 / 23.3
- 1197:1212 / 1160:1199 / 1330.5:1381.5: 0.03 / 23.3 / 22.8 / 24.1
